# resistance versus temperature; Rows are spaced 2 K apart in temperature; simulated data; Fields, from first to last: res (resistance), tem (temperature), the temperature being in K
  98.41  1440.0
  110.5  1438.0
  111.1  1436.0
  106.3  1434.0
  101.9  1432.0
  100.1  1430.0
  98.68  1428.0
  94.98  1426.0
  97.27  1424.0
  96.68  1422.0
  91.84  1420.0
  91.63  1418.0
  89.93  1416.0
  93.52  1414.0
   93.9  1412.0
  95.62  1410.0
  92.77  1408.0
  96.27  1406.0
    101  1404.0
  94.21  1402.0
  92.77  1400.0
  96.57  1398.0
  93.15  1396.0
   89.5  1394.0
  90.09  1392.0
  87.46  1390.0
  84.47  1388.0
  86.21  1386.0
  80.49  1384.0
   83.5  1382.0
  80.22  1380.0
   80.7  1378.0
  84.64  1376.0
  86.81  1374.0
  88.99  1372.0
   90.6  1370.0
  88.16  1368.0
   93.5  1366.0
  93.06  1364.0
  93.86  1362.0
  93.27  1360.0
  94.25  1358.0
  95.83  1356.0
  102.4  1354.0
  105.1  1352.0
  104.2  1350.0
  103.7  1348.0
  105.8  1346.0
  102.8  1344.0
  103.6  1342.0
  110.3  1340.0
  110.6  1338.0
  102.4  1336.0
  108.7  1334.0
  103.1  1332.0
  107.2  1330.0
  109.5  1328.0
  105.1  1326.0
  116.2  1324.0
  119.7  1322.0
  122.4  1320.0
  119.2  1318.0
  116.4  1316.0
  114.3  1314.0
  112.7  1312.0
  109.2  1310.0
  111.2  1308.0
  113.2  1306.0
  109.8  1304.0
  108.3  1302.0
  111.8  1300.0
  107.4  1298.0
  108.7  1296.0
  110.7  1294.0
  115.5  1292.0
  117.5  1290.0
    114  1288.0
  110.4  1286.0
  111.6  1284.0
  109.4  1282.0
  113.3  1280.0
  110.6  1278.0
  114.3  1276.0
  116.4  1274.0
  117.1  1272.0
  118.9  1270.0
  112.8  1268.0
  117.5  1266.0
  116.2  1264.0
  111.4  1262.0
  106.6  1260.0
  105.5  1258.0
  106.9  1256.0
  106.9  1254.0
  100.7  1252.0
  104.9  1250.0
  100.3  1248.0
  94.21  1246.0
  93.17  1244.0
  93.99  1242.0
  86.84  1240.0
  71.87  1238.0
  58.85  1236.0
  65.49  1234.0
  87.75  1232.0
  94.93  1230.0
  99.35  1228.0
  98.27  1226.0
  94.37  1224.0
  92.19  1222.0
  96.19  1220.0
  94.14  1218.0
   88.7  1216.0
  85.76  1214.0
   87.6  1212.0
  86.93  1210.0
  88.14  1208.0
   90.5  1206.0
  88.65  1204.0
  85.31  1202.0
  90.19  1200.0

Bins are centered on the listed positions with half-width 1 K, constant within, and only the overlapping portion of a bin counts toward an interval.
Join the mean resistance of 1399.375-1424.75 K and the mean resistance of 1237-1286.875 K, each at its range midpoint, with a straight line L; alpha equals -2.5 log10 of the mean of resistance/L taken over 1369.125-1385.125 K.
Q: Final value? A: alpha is 0.15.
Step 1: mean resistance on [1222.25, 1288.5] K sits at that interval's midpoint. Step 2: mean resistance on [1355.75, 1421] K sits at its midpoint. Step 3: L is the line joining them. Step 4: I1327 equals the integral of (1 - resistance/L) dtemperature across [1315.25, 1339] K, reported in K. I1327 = -4.0 K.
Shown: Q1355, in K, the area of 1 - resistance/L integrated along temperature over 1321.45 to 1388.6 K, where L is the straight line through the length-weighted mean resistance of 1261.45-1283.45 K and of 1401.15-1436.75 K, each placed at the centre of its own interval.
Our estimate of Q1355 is 4.6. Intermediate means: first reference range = 114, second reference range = 97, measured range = 97.5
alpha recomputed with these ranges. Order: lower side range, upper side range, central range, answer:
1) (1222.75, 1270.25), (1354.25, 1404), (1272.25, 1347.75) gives -0.18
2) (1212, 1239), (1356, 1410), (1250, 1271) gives -0.25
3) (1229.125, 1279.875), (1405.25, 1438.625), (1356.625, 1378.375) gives 0.10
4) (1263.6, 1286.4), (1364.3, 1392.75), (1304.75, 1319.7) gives -0.10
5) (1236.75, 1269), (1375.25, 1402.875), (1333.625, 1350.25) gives -0.15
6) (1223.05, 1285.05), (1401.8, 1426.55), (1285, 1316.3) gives -0.13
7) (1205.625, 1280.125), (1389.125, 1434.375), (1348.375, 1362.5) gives -0.03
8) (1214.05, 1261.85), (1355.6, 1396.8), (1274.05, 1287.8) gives -0.22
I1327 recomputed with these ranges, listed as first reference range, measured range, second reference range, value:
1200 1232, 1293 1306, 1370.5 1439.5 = -2.5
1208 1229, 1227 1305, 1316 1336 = -2.3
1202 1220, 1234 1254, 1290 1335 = 1.6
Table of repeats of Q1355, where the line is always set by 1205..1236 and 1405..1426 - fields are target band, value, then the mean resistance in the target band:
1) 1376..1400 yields 1.68 K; 86.8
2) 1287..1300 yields -3.06 K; 112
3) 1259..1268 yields -2.28 K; 113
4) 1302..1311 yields -1.91 K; 111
